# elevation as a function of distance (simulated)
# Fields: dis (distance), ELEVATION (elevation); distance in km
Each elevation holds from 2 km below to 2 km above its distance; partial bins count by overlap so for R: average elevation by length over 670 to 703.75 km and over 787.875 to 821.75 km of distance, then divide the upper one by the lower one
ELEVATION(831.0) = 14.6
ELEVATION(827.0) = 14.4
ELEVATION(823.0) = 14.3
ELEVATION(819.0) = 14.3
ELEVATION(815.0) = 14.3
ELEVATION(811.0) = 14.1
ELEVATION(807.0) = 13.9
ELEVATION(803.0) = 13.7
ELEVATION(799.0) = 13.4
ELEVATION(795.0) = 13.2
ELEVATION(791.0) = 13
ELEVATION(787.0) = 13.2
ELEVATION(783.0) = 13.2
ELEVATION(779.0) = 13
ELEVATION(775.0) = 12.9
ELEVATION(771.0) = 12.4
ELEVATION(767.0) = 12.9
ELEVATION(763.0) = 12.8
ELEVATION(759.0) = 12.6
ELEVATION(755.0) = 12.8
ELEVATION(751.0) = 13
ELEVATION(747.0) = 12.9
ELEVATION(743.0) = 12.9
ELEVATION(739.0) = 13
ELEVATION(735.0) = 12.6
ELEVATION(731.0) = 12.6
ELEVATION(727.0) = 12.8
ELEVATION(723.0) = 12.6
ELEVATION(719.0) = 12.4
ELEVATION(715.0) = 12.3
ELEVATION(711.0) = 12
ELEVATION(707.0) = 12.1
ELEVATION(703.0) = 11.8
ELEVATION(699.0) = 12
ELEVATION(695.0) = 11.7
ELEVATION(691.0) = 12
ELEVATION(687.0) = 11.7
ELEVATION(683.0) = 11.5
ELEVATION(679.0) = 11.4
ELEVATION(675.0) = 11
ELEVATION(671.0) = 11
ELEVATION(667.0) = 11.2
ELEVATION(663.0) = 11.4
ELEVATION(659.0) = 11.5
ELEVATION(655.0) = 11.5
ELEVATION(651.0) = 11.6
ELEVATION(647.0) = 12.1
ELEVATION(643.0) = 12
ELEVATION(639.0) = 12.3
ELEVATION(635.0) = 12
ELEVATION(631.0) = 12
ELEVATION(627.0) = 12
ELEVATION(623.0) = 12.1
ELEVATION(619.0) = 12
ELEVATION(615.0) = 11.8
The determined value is 1.2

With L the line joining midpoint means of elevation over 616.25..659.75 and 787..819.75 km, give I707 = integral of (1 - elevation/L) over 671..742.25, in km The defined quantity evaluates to 3.32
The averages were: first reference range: 11.9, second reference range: 13.7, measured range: 12.1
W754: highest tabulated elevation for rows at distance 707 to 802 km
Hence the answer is 13.4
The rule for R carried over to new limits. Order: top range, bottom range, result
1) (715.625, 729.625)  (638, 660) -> 1.06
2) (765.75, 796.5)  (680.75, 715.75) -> 1.09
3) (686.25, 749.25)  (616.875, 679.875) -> 1.06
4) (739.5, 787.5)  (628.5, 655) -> 1.08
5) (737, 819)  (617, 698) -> 1.13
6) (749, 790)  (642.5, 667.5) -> 1.11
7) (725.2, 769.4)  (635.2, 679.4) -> 1.11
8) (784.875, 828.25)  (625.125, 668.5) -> 1.17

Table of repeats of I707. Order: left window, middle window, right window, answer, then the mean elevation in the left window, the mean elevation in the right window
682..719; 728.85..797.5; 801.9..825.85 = 1.3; 11.9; 14.1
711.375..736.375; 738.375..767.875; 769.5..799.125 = -0.2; 12.5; 13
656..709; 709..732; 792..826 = -0.3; 11.6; 13.9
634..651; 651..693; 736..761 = 2.9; 12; 12.9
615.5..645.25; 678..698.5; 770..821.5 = 1.4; 12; 13.5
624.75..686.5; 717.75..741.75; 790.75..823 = 0.0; 11.6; 13.8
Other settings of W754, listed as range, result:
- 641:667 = 12.1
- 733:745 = 13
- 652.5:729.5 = 12.8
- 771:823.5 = 14.3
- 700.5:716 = 12.3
